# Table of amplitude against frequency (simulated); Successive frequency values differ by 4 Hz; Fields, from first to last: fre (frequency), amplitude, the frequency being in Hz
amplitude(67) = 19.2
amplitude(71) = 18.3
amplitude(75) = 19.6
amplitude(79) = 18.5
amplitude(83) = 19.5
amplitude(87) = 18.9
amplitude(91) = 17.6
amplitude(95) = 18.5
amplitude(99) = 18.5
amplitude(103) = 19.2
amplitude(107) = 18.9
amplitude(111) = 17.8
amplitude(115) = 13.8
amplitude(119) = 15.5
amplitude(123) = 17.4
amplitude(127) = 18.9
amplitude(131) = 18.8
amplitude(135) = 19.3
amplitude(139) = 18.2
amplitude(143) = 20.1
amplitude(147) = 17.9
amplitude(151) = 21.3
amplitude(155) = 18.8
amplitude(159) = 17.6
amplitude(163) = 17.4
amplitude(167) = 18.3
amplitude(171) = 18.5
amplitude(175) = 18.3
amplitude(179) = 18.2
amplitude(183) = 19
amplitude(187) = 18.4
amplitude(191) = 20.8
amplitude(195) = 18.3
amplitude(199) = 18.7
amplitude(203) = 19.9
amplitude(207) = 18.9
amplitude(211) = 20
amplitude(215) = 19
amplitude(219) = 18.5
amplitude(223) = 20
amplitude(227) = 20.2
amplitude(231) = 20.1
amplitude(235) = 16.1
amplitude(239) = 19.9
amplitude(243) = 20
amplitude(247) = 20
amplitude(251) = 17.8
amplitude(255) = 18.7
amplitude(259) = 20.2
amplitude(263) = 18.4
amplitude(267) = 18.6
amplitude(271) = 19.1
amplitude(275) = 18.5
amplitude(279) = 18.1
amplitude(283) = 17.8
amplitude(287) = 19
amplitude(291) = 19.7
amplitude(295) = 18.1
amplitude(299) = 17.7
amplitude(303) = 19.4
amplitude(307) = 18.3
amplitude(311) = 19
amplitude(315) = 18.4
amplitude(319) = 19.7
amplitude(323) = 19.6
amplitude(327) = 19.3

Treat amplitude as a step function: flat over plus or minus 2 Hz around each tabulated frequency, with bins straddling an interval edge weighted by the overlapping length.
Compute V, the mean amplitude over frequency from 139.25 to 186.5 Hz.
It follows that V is 18.6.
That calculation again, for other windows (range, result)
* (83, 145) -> 18.1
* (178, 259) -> 19.2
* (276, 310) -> 18.5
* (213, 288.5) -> 18.9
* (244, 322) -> 18.8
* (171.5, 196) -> 18.8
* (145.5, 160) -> 19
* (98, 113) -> 18.6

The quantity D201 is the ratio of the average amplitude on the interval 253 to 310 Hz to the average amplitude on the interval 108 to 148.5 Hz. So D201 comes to 1.1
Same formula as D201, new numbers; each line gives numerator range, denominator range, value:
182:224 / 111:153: 1.06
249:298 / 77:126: 1.04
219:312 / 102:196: 1.03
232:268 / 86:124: 1.07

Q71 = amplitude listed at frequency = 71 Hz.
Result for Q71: 18.3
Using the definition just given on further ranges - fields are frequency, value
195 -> 18.3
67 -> 19.2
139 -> 18.2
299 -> 17.7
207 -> 18.9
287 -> 19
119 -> 15.5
